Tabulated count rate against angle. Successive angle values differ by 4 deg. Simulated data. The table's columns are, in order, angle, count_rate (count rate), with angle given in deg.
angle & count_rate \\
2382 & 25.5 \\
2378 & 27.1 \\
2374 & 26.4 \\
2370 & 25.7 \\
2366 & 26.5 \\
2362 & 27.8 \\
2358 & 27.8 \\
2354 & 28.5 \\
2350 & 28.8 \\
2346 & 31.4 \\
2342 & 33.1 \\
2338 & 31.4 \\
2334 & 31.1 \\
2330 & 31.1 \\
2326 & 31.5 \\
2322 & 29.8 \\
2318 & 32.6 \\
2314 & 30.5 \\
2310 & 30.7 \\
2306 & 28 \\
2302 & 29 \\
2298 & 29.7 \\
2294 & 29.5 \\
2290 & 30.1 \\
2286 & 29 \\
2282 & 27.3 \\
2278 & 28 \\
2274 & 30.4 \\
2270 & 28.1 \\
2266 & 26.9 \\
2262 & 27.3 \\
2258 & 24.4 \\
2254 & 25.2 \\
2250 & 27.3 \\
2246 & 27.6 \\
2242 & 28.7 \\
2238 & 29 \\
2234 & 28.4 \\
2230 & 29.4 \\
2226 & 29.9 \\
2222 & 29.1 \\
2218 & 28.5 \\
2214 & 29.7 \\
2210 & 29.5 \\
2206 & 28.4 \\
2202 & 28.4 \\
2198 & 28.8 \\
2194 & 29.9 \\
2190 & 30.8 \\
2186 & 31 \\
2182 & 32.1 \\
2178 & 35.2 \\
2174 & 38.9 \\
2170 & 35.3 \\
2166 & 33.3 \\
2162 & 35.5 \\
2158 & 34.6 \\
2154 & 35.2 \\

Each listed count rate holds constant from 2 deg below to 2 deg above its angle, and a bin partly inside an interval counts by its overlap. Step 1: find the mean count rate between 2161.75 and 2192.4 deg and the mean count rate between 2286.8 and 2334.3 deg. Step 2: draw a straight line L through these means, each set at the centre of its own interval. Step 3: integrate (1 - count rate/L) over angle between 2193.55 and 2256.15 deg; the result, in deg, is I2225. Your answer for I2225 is 7.70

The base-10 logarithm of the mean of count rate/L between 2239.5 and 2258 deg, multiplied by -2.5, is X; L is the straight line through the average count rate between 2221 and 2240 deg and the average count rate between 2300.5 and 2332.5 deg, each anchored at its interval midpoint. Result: 0.10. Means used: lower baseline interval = 29.2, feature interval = 26.9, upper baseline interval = 30.4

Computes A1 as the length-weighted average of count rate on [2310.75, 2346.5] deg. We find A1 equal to 31.4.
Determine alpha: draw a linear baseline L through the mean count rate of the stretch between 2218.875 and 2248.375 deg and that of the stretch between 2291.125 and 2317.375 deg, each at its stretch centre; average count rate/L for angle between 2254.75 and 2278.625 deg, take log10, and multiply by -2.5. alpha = 0.07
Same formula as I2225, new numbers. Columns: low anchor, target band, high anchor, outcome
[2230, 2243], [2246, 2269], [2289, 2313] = 2.1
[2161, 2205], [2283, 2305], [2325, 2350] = 1.7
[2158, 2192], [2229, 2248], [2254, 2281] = 0.6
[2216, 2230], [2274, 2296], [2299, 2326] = 0.7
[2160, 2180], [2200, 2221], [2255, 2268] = 1.7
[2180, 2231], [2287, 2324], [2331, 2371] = -0.7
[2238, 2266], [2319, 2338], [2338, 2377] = -2.0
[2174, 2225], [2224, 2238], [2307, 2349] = 0.7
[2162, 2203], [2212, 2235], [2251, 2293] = 0.9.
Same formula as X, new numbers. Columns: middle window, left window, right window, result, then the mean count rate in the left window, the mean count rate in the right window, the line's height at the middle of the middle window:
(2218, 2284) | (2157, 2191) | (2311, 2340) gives 0.17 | 34.2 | 31.1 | 32.6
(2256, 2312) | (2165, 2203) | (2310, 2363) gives 0.10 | 32.4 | 30.5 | 31.2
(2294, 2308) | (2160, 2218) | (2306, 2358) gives 0.07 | 31.8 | 30.6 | 30.9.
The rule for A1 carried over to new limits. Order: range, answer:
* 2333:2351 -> 31.3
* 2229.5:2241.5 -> 28.8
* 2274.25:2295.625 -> 28.9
